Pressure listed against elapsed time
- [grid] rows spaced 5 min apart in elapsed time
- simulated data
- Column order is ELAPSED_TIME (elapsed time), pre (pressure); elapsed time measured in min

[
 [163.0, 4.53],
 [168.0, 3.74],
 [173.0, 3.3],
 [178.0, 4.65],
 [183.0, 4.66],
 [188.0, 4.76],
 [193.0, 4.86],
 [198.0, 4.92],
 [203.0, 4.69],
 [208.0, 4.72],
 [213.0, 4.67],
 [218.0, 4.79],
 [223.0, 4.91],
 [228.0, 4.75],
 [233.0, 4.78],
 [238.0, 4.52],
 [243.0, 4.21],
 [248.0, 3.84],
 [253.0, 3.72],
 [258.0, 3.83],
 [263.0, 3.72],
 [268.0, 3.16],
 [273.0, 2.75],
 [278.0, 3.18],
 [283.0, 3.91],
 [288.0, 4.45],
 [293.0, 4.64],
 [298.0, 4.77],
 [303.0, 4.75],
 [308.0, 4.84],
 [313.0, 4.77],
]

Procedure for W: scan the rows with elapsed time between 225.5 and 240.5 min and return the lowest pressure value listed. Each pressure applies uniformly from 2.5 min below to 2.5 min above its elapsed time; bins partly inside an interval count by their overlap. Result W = 4.52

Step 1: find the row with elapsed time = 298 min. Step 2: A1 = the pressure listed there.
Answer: 4.77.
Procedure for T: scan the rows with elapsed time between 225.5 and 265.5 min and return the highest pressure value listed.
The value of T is 4.78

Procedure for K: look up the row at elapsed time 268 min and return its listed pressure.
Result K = 3.16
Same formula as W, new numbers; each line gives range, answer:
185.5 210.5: 4.69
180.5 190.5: 4.66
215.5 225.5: 4.79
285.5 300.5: 4.45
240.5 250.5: 3.84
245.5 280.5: 2.75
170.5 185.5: 3.3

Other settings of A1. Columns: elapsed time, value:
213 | 4.67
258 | 3.83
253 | 3.72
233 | 4.78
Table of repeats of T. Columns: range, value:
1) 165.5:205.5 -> 4.92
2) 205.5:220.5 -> 4.79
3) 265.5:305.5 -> 4.77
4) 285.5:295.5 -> 4.64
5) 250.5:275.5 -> 3.83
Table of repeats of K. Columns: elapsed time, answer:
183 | 4.66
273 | 2.75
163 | 4.53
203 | 4.69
